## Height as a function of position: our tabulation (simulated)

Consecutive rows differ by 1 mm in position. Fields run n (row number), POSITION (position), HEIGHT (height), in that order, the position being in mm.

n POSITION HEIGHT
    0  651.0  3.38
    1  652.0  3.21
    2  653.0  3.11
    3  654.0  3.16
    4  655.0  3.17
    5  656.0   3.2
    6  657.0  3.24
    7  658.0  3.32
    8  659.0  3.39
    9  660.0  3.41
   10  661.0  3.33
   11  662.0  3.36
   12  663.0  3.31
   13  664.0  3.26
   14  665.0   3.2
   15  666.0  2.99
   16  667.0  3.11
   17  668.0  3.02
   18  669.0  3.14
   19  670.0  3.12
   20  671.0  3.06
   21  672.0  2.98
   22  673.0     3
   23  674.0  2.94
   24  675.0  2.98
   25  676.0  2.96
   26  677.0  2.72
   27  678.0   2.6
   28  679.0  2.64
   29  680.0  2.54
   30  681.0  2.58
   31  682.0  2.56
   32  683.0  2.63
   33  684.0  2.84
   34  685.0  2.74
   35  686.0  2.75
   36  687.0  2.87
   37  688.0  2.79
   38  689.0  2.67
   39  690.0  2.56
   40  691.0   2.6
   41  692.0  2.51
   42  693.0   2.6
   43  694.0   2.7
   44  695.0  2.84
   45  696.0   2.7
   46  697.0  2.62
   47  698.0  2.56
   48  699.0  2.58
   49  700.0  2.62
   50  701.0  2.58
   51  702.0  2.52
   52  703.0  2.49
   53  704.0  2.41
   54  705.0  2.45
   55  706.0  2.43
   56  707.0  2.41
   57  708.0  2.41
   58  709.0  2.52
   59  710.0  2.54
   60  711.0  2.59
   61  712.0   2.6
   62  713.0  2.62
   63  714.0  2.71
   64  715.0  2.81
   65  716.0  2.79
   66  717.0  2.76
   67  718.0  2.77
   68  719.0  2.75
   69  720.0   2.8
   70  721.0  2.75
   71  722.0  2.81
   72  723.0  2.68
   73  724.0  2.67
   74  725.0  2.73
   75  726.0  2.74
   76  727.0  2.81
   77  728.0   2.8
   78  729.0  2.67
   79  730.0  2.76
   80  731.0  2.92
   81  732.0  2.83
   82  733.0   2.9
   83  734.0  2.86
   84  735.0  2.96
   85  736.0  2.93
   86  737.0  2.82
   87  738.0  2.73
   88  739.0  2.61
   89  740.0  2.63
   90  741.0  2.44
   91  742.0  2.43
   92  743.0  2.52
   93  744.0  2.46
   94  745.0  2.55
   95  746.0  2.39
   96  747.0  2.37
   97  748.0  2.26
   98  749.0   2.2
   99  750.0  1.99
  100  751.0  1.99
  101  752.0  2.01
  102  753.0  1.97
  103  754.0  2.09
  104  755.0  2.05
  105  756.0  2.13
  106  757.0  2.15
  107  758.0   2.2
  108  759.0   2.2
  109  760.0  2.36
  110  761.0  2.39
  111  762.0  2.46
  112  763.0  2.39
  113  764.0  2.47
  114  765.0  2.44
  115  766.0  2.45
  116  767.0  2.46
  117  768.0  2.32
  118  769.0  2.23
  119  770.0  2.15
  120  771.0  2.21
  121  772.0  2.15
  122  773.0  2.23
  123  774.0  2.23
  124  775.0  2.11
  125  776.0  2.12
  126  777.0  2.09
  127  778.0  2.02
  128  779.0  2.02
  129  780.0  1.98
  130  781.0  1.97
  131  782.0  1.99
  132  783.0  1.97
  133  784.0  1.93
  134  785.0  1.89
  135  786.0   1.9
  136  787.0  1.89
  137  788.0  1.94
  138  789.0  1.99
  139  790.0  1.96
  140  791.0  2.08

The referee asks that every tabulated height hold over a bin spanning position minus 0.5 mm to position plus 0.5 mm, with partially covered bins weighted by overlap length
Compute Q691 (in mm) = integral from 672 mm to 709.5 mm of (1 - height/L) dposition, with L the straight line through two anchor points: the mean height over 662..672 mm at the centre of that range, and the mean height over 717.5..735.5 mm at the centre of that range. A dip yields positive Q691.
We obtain 4.4 mm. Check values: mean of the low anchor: 3.14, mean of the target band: 2.65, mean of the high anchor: 2.79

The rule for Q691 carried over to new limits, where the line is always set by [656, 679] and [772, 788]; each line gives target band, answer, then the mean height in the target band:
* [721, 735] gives -1.5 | 2.79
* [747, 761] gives 0.8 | 2.14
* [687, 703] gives 1.2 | 2.63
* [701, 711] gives 0.9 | 2.48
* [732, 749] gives -1.4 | 2.61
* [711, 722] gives -0.4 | 2.73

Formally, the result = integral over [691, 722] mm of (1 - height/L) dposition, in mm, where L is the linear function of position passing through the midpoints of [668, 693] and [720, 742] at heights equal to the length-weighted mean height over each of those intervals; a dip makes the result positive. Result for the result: 1.7 mm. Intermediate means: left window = 2.78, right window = 2.76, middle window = 2.62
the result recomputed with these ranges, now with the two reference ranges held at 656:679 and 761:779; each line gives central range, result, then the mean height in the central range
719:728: -0.37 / 2.75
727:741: -1.26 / 2.79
